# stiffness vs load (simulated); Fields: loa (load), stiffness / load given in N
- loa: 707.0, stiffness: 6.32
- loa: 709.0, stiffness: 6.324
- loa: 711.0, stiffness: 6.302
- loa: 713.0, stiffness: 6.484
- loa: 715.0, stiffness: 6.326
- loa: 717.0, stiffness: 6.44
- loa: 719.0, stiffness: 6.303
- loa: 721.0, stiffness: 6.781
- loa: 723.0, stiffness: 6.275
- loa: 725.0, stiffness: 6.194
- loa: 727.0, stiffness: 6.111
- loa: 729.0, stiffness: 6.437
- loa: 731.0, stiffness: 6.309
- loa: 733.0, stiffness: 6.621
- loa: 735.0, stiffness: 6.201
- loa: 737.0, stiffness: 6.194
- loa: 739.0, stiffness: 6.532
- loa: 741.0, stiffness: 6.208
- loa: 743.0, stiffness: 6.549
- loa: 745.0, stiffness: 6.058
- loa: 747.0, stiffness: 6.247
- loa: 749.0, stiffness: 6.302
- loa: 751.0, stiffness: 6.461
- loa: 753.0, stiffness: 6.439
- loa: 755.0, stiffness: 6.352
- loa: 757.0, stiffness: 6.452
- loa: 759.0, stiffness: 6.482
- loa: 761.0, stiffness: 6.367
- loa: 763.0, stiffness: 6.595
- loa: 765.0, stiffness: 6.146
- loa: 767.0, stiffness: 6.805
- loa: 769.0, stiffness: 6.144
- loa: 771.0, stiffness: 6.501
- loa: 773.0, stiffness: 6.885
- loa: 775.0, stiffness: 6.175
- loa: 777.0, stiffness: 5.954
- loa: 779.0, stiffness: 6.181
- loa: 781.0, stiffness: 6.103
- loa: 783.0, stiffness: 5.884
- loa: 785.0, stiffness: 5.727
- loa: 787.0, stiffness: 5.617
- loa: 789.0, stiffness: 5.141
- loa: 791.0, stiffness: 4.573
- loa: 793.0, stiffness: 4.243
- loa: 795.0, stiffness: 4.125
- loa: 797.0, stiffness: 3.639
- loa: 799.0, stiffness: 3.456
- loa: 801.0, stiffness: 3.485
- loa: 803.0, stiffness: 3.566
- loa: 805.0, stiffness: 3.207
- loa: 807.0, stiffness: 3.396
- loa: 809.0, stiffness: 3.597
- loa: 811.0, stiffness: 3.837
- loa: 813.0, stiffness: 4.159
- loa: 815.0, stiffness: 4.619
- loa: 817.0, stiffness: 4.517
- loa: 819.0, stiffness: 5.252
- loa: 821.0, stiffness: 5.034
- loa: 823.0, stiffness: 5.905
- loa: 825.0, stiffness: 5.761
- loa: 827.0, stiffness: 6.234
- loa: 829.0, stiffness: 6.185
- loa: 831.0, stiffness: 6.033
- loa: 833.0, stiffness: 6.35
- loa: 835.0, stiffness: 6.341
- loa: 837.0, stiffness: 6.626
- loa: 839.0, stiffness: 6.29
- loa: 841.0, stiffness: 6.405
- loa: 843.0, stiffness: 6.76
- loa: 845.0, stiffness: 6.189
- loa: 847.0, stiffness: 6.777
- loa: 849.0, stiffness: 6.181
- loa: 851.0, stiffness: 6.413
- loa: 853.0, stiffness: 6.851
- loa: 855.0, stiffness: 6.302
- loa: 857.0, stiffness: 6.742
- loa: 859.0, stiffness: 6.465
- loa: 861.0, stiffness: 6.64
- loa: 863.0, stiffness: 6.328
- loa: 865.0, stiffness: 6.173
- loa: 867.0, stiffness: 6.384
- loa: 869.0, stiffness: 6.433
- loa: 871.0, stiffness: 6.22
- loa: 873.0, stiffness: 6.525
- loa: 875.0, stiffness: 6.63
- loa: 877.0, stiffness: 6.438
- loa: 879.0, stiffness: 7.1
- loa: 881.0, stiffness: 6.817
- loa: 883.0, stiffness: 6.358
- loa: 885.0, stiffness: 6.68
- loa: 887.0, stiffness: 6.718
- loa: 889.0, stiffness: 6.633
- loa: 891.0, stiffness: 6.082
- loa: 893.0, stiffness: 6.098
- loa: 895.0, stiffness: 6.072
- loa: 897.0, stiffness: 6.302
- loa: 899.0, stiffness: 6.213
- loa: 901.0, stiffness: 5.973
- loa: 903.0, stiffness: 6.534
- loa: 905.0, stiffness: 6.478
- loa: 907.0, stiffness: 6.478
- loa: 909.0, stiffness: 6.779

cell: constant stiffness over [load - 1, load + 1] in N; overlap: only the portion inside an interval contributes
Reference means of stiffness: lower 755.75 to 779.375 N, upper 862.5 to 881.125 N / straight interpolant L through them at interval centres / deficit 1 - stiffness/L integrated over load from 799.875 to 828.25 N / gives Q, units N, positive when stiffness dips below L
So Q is 8.64 N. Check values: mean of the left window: 6.4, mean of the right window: 6.49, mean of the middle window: 4.48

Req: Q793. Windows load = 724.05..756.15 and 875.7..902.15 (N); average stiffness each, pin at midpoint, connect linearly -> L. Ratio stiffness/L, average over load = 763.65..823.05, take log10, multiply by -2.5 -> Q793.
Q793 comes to 0.26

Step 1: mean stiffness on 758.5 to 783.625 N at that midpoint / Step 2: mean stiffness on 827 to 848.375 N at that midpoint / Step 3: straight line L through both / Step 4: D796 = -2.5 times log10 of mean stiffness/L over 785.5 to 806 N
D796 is 0.46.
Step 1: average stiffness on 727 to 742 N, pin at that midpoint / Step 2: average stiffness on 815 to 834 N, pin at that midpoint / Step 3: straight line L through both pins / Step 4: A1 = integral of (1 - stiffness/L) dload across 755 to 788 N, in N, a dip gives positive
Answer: -1.1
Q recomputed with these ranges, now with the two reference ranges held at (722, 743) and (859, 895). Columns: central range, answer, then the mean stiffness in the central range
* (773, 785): 0.5 N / 6.1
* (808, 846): 5.0 N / 5.58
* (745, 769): -0.2 N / 6.4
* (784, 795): 2.4 N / 4.98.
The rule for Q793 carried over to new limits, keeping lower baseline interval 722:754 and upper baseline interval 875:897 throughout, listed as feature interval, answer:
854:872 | 0.010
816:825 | 0.220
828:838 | 0.022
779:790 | 0.114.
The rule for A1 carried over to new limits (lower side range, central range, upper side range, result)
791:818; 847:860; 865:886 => -1.8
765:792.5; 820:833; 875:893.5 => 0.7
